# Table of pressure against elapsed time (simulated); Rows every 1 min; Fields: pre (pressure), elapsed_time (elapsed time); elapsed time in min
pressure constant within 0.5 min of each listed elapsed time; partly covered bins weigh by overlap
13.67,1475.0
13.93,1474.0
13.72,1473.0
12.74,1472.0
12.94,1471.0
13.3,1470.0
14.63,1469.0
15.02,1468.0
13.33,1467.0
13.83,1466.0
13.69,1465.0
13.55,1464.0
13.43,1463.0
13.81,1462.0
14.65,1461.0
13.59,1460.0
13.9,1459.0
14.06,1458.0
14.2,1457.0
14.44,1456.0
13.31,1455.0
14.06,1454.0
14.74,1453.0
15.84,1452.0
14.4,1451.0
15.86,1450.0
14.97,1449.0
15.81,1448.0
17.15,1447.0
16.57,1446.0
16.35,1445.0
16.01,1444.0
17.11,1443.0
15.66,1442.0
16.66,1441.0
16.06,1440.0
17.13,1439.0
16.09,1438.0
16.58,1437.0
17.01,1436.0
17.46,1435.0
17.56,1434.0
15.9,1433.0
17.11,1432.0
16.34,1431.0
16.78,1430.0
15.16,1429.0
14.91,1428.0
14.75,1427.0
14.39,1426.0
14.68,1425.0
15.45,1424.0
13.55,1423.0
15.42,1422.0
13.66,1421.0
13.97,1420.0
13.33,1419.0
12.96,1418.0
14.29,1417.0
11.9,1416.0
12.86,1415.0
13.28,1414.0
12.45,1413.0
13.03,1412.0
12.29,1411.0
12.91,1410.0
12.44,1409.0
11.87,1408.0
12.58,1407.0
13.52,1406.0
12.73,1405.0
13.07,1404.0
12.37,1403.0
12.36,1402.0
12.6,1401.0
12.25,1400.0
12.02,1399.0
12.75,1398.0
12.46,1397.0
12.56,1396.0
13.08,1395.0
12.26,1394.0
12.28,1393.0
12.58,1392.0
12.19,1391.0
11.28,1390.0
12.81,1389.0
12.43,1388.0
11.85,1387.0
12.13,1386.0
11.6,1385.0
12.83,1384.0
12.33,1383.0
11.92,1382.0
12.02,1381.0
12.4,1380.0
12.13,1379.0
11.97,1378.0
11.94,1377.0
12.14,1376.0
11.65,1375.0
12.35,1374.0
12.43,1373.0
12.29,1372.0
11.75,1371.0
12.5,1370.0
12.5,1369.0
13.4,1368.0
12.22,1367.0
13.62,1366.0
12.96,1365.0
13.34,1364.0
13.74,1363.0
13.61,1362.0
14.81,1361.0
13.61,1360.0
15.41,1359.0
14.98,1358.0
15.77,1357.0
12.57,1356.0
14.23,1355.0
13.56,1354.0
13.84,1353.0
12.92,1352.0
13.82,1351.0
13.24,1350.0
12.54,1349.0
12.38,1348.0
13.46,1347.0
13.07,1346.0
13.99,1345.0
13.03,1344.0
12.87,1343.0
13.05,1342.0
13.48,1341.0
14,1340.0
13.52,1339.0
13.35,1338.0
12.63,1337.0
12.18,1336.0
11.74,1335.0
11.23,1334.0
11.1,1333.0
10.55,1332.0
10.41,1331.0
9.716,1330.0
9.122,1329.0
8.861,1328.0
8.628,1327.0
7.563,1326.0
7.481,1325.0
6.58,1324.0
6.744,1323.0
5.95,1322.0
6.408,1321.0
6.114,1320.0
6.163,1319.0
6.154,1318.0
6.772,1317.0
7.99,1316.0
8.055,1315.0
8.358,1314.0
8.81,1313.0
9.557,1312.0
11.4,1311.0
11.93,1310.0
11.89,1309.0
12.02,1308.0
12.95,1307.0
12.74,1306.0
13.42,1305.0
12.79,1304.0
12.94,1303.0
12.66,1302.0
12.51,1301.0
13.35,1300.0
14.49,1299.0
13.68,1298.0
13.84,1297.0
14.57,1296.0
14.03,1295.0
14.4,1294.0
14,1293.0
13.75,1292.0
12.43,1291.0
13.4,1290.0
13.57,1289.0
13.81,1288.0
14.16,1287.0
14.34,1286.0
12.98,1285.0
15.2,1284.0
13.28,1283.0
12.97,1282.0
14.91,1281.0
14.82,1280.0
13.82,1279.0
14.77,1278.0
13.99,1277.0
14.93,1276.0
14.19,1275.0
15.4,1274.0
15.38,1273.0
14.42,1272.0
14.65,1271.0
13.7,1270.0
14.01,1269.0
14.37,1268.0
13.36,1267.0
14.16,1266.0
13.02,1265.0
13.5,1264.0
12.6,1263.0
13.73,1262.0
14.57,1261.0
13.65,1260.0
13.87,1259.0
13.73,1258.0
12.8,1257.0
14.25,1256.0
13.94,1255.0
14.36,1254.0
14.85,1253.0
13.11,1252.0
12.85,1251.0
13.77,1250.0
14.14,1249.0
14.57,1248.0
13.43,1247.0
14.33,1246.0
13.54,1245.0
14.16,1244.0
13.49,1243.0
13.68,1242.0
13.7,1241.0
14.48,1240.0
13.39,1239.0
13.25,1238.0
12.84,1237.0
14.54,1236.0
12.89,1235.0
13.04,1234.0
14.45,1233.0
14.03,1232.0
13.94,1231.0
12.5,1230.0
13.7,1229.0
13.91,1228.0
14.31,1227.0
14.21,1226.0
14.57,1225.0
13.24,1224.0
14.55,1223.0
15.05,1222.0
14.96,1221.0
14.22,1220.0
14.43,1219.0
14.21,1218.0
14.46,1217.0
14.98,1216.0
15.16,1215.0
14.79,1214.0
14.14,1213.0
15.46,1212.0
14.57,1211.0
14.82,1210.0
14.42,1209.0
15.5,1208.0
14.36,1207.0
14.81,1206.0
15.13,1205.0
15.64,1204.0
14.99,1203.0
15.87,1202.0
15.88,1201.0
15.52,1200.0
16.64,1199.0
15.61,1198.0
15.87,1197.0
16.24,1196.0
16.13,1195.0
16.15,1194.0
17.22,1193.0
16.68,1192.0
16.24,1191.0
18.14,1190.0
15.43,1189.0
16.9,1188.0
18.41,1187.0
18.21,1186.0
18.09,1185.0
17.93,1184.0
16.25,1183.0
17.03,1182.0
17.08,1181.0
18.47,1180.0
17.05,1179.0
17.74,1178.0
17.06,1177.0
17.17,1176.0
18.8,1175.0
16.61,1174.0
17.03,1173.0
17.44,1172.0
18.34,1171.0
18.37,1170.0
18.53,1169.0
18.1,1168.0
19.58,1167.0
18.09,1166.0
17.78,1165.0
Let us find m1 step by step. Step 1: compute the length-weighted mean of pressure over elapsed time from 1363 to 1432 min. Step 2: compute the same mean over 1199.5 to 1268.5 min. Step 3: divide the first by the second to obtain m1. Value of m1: 0.92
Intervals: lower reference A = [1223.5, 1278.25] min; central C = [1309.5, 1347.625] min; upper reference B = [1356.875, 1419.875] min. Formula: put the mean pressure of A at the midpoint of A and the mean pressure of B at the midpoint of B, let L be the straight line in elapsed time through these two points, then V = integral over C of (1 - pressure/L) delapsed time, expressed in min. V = 9.1 min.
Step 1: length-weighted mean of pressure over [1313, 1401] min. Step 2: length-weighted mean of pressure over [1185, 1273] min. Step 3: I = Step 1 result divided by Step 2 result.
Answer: 0.80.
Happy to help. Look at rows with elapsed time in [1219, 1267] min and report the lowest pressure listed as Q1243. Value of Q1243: 12.5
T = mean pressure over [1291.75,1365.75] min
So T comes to 11.7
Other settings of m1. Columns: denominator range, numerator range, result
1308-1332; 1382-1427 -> 1.53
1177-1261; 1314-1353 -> 0.70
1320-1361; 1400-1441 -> 1.22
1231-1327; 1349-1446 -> 1.08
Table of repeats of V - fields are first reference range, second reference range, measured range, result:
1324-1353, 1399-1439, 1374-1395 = 1.5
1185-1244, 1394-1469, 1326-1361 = 4.9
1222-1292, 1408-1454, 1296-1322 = 6.5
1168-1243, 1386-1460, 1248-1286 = 2.9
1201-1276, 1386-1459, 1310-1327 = 7.8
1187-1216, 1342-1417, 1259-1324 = 8.4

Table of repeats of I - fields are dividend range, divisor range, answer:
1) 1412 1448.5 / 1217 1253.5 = 1.10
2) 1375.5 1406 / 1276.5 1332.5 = 1.08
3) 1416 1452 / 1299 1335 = 1.59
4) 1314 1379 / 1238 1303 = 0.83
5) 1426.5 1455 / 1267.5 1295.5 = 1.13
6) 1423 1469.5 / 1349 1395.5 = 1.19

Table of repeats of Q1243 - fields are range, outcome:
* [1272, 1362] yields 5.95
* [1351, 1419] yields 11.28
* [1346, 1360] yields 12.38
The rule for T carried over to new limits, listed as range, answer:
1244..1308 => 13.8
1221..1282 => 14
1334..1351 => 13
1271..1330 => 11.8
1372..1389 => 12.2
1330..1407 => 12.7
